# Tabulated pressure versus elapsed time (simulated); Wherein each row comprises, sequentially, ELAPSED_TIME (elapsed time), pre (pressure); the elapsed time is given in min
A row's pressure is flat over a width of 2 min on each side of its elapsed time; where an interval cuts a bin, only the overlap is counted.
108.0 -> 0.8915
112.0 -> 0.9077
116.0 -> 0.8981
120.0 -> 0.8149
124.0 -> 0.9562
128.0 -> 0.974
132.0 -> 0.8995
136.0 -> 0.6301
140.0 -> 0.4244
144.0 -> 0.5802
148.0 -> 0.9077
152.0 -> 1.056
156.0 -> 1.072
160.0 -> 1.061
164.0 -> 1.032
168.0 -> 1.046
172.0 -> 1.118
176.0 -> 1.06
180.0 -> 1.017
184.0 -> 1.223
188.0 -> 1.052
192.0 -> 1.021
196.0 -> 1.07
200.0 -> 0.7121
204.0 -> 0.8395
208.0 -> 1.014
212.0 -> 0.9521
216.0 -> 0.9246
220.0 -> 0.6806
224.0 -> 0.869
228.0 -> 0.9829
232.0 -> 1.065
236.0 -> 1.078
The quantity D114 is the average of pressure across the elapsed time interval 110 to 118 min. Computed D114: 0.903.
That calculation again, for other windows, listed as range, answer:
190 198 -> 1.05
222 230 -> 0.926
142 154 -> 0.848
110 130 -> 0.91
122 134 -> 0.943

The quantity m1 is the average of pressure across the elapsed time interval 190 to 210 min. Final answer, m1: 0.931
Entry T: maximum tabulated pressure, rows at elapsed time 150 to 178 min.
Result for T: 1.118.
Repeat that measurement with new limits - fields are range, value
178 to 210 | 1.223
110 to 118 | 0.9077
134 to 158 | 1.072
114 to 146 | 0.974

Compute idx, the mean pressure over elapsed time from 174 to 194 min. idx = 1.07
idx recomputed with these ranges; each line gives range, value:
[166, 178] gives 1.07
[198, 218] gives 0.888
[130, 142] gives 0.651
